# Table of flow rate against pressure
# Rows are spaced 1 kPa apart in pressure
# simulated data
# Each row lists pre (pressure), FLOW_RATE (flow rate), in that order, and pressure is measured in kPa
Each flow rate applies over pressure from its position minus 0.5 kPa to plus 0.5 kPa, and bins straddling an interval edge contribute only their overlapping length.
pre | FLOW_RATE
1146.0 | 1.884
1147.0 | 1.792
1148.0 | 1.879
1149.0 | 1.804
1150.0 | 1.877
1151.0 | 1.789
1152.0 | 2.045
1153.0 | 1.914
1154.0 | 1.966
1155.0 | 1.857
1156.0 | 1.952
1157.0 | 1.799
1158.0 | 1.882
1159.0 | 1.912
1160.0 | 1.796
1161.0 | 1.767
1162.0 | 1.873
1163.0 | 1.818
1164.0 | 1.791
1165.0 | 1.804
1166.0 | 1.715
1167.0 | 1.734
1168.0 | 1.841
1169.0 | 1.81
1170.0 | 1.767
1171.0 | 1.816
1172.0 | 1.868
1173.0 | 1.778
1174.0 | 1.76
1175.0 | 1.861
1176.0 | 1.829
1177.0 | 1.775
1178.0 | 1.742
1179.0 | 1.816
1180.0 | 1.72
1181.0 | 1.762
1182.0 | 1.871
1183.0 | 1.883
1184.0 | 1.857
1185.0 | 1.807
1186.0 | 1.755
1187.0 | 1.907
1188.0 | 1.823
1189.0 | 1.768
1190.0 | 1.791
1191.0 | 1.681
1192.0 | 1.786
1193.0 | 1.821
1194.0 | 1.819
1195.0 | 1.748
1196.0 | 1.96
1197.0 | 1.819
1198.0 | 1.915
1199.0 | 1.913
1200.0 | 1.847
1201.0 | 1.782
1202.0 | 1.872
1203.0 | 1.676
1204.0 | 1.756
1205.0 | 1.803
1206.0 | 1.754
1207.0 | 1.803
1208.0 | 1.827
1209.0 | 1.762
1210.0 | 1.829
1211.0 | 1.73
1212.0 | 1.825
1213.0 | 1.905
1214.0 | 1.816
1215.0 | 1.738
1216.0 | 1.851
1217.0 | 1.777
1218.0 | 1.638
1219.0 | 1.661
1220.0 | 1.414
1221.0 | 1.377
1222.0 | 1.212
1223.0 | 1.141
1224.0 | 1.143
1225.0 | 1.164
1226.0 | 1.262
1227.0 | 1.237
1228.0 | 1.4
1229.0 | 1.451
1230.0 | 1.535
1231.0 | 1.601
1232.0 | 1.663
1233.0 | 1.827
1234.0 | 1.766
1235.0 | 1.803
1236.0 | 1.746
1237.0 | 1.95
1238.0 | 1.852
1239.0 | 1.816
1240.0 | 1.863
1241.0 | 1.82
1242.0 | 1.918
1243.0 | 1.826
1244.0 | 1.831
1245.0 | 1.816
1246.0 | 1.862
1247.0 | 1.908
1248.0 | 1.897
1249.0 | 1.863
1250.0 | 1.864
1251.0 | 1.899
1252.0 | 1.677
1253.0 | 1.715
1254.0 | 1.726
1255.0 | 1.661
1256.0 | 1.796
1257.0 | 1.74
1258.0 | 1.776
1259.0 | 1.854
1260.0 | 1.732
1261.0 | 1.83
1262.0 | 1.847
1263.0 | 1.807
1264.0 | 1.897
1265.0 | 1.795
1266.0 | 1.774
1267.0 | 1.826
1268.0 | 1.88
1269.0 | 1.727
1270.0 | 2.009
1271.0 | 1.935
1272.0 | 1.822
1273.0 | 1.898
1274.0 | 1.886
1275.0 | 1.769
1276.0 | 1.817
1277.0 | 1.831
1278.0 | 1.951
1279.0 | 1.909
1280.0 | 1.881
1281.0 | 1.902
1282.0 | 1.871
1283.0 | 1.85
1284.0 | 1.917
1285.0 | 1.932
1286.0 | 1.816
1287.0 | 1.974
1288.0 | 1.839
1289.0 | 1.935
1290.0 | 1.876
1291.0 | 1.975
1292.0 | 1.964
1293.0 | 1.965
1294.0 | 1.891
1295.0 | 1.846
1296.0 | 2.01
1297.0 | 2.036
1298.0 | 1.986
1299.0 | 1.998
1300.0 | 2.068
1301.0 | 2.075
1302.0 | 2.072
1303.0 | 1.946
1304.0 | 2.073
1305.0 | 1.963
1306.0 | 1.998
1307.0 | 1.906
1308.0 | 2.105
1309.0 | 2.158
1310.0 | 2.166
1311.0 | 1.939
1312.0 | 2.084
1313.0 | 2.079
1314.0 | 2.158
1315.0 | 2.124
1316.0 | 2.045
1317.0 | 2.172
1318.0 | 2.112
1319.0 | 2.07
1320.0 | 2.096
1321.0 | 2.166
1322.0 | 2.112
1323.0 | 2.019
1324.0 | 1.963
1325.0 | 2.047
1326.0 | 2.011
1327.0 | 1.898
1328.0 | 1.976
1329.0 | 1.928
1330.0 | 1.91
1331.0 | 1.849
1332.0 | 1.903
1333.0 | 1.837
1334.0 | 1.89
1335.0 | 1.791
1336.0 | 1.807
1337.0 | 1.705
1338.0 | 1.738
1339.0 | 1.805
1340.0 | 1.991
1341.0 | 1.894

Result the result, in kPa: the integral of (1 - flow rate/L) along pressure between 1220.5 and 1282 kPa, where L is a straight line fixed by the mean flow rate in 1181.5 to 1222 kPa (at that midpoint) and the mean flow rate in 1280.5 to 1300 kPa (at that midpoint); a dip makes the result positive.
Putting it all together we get 4.1 kPa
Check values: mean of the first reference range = 1.78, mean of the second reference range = 1.93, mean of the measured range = 1.74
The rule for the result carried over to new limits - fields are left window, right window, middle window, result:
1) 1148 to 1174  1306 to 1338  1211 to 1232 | 4.2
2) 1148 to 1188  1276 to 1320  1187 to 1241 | 5.4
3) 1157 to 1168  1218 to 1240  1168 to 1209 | -2.6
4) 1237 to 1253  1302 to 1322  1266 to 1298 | 1.3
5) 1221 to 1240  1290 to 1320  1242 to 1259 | -1.4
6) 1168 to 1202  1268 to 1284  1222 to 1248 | 2.9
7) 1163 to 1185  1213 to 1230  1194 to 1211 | -2.2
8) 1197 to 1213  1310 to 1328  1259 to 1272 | 0.7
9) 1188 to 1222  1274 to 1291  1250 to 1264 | 0.5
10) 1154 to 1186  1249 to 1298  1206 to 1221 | 0.7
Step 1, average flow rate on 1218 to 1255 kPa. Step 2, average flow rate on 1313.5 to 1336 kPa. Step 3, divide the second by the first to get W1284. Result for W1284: 1.2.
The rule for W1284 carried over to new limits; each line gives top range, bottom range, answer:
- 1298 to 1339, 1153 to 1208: 1.10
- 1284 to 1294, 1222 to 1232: 1.43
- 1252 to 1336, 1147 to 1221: 1.07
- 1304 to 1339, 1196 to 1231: 1.21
